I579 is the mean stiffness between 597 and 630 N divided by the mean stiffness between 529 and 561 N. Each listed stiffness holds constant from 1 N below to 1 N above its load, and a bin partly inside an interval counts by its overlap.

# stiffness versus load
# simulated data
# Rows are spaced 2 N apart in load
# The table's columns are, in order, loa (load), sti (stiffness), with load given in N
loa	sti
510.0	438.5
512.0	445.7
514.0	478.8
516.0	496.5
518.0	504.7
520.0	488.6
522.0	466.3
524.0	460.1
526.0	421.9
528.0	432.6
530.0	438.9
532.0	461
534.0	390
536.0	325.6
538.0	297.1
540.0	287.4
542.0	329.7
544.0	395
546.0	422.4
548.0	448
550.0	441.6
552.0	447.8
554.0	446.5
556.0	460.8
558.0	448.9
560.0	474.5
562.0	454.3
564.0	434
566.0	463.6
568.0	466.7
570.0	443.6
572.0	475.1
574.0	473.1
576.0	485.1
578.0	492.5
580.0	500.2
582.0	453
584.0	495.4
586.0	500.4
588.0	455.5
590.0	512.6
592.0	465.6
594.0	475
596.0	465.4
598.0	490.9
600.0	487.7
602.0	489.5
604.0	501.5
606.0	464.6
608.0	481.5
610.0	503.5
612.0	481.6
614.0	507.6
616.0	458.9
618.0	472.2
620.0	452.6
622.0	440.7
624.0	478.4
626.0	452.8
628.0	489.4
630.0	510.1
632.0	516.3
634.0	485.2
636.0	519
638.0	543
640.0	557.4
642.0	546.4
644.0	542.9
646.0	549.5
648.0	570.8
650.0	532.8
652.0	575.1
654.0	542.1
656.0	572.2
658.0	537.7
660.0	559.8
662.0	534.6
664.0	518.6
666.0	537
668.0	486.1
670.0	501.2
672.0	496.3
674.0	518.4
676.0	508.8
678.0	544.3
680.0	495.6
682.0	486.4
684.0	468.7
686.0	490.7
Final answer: 1.2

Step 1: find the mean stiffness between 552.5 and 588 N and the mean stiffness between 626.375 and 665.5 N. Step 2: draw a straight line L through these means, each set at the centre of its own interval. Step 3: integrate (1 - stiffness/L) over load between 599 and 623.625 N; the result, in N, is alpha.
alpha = 1.3 N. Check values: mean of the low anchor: 468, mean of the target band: 478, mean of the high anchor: 536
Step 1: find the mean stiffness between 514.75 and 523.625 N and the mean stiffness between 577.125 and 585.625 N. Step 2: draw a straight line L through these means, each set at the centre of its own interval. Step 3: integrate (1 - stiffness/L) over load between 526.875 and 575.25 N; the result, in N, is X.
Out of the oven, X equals 6.3 N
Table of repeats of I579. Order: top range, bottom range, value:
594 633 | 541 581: 1.07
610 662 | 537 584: 1.18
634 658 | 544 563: 1.22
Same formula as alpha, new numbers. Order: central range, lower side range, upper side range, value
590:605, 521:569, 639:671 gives -0.17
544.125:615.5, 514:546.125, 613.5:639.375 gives -2.86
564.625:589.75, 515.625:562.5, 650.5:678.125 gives -1.01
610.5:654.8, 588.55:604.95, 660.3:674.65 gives -0.82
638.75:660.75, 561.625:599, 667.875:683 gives -2.48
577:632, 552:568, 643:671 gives 1.36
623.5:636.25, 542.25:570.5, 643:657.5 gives 0.92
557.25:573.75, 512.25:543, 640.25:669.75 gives -0.09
